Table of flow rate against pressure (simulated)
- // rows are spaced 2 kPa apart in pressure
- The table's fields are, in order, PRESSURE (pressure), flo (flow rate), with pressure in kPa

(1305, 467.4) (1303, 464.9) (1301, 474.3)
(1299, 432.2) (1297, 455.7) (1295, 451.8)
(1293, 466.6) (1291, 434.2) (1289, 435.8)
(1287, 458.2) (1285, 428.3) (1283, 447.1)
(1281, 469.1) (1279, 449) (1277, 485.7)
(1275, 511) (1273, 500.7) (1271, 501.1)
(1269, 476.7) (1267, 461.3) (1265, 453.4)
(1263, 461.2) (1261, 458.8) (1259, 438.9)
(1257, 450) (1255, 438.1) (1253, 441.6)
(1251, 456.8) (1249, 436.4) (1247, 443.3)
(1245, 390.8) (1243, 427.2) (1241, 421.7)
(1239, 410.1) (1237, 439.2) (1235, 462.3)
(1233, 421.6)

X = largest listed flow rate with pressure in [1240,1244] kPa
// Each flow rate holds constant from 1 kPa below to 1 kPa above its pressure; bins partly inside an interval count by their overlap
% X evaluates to 427.2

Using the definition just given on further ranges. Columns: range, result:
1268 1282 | 511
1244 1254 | 456.8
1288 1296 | 466.6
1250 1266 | 461.2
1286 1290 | 458.2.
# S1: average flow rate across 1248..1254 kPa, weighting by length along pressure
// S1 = 445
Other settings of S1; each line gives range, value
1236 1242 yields 424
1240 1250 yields 424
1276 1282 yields 468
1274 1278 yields 498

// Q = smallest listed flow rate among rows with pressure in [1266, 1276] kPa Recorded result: 461.3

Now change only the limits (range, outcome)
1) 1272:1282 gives 449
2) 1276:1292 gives 428.3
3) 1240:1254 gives 390.8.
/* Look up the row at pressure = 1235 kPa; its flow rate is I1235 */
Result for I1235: 462.3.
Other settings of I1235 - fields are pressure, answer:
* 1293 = 466.6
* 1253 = 441.6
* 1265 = 453.4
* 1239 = 410.1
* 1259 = 438.9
